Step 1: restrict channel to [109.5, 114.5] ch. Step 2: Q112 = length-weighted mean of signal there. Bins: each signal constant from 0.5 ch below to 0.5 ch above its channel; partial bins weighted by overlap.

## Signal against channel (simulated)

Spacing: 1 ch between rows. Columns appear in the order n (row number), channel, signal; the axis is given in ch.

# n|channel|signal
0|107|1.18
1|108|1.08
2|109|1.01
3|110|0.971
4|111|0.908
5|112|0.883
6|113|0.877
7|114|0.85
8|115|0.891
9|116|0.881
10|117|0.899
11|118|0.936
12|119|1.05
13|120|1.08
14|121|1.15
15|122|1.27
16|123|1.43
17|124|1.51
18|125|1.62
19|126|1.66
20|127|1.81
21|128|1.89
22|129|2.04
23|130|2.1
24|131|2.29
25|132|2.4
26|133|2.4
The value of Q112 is 0.898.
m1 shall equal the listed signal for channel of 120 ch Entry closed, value 1.08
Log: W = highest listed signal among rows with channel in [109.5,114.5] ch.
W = 0.971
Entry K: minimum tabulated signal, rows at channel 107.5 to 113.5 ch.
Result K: 0.877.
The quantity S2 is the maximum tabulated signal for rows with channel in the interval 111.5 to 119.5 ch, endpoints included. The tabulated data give 1.05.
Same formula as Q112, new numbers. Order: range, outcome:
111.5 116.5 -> 0.876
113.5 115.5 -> 0.871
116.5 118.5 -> 0.917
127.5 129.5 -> 1.96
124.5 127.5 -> 1.7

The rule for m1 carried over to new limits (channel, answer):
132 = 2.4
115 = 0.891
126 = 1.66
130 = 2.1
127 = 1.81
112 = 0.883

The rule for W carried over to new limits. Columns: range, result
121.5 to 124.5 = 1.51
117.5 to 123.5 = 1.43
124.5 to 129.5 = 2.04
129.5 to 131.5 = 2.29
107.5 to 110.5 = 1.08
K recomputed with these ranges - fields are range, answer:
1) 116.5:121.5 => 0.899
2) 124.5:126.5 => 1.62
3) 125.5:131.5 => 1.66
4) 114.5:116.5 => 0.881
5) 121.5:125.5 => 1.27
